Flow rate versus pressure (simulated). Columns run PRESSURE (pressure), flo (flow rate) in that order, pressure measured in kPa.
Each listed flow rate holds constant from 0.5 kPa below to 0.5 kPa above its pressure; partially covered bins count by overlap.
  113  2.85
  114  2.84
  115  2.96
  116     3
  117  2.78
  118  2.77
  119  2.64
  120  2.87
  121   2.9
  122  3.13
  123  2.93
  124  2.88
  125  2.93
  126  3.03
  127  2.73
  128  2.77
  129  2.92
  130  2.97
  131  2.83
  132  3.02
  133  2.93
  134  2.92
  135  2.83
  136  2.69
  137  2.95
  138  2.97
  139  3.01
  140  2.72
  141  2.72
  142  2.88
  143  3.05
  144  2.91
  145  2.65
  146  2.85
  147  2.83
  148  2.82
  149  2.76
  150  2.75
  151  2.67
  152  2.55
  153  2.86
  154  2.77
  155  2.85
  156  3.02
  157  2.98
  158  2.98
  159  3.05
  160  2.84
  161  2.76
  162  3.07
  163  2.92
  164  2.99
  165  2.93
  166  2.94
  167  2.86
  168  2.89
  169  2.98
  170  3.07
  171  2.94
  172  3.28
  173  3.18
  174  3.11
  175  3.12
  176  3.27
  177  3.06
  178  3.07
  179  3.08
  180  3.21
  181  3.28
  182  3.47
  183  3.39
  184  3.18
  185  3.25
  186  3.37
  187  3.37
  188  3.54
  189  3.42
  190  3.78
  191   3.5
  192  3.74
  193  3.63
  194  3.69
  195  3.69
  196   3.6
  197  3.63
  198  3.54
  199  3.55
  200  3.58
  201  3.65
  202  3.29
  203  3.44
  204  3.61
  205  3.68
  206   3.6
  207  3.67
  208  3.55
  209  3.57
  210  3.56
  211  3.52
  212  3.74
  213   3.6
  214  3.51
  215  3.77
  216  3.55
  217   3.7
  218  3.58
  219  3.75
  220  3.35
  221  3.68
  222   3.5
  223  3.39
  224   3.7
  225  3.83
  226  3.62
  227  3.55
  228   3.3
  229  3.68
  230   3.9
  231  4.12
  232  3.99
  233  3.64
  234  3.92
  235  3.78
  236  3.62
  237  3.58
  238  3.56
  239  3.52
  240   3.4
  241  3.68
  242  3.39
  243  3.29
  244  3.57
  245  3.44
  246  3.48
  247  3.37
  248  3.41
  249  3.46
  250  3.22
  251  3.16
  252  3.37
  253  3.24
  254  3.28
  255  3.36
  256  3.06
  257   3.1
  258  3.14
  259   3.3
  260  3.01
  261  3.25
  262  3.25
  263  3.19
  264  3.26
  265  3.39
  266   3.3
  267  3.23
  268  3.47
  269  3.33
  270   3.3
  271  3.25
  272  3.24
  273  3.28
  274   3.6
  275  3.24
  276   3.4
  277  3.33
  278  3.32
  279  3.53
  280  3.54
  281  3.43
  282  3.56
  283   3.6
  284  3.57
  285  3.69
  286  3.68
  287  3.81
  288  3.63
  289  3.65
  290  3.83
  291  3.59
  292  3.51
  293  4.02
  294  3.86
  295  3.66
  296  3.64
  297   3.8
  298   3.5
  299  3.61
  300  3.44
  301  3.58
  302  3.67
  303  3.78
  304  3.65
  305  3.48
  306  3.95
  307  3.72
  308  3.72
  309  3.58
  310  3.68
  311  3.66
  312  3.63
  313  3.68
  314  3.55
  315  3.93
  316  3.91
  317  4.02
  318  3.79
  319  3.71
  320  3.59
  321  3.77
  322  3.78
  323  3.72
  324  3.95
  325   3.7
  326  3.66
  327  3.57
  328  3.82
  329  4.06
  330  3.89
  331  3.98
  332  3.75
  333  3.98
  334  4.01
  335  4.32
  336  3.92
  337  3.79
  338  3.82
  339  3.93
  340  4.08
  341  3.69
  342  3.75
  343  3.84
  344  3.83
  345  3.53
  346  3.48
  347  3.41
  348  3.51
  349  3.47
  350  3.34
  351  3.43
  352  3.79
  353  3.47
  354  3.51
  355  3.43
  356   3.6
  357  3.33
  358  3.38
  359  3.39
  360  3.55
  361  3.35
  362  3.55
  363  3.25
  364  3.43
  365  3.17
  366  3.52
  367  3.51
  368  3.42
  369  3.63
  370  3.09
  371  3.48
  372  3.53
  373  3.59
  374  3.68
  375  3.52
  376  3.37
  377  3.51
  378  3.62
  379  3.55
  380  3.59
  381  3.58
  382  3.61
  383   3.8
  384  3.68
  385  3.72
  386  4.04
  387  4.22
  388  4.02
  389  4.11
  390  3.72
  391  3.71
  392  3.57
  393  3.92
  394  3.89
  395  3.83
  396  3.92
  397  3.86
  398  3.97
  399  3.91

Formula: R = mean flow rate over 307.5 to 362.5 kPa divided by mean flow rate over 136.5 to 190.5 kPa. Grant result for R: 1.2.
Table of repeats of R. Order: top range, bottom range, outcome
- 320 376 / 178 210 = 1.04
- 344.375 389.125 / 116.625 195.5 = 1.17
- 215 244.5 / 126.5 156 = 1.28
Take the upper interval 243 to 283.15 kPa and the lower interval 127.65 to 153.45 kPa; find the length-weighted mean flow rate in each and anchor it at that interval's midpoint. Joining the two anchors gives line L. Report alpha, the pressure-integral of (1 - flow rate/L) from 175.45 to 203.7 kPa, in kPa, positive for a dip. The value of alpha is -3.7 kPa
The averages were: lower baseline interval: 2.84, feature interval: 3.44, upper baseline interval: 3.33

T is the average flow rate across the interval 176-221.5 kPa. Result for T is 3.51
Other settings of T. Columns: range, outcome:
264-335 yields 3.64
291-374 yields 3.66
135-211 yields 3.17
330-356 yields 3.72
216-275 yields 3.45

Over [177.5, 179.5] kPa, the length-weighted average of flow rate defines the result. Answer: 3.08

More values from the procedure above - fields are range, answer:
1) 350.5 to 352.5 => 3.61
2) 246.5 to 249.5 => 3.41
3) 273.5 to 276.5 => 3.41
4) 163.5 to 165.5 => 2.96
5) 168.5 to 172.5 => 3.07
